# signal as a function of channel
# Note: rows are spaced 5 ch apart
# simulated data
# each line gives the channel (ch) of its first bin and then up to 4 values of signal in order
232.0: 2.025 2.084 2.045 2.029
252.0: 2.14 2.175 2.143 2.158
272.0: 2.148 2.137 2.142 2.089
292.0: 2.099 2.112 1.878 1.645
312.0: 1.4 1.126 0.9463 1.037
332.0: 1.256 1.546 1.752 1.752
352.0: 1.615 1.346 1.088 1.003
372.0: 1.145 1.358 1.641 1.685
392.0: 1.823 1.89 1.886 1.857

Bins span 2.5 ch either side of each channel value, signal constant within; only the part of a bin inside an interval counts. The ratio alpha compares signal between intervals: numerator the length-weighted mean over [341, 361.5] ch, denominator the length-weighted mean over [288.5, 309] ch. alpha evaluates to 0.80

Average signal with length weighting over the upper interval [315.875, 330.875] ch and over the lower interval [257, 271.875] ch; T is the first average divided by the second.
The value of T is 0.5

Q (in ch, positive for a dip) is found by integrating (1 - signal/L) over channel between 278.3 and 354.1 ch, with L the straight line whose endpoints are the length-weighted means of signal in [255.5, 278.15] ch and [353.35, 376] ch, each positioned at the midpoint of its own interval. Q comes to 1.1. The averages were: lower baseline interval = 2.15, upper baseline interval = 1.18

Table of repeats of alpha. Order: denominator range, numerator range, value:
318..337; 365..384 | 1.12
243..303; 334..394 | 0.70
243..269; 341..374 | 0.65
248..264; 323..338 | 0.57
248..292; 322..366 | 0.65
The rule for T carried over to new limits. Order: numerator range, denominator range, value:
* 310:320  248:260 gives 0.58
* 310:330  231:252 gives 0.55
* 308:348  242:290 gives 0.63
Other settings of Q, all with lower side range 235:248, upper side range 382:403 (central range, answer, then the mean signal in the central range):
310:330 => 8.30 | 1.12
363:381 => 6.18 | 1.2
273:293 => -1.39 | 2.12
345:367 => 5.52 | 1.39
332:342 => 1.93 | 1.52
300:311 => 1.34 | 1.71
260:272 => -0.83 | 2.15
